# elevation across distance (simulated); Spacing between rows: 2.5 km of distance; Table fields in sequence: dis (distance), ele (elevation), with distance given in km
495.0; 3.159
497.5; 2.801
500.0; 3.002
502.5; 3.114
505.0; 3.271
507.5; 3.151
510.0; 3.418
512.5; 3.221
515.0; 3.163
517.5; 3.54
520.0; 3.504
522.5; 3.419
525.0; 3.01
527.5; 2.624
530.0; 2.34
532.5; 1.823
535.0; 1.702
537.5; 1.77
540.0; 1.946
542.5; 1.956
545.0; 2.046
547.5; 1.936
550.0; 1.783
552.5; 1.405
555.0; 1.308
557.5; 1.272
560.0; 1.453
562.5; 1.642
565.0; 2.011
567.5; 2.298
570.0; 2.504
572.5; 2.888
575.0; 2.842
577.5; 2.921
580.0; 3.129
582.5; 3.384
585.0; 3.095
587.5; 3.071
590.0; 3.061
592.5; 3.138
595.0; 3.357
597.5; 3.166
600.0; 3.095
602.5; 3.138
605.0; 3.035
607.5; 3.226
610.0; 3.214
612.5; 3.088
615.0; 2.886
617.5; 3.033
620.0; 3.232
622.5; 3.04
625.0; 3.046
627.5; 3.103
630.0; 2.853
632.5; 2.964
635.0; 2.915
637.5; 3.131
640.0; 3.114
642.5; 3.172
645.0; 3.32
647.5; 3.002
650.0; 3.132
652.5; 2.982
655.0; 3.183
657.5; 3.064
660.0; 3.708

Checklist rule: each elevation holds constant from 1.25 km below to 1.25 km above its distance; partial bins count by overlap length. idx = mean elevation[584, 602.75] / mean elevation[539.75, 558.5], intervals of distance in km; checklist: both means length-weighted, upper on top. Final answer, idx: 1.85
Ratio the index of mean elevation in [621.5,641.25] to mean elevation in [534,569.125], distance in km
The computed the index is 1.7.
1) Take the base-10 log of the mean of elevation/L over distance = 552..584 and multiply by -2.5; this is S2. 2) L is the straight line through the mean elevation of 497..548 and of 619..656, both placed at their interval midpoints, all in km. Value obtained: 0.26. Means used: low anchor 2.71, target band 2.26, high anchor 3.08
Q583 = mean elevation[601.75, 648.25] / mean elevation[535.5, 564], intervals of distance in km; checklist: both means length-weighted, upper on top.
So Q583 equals 1.8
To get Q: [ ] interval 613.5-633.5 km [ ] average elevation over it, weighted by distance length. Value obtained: 3.02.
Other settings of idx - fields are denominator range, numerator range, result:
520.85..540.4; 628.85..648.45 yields 1.29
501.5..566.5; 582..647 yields 1.31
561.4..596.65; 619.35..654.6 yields 1.09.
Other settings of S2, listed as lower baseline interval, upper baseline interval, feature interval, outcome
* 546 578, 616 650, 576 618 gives -0.23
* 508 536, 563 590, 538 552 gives 0.45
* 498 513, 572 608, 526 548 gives 0.48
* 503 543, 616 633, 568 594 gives -0.02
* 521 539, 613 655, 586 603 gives -0.12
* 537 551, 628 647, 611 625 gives -0.09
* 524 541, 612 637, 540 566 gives 0.36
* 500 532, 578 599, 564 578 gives 0.22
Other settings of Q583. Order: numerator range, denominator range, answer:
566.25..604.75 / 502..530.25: 0.95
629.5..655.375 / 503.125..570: 1.30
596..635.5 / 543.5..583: 1.43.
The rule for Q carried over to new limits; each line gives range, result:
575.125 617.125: 3.12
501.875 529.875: 3.19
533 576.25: 1.93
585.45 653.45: 3.09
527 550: 1.98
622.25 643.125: 3.03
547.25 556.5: 1.56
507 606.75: 2.59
